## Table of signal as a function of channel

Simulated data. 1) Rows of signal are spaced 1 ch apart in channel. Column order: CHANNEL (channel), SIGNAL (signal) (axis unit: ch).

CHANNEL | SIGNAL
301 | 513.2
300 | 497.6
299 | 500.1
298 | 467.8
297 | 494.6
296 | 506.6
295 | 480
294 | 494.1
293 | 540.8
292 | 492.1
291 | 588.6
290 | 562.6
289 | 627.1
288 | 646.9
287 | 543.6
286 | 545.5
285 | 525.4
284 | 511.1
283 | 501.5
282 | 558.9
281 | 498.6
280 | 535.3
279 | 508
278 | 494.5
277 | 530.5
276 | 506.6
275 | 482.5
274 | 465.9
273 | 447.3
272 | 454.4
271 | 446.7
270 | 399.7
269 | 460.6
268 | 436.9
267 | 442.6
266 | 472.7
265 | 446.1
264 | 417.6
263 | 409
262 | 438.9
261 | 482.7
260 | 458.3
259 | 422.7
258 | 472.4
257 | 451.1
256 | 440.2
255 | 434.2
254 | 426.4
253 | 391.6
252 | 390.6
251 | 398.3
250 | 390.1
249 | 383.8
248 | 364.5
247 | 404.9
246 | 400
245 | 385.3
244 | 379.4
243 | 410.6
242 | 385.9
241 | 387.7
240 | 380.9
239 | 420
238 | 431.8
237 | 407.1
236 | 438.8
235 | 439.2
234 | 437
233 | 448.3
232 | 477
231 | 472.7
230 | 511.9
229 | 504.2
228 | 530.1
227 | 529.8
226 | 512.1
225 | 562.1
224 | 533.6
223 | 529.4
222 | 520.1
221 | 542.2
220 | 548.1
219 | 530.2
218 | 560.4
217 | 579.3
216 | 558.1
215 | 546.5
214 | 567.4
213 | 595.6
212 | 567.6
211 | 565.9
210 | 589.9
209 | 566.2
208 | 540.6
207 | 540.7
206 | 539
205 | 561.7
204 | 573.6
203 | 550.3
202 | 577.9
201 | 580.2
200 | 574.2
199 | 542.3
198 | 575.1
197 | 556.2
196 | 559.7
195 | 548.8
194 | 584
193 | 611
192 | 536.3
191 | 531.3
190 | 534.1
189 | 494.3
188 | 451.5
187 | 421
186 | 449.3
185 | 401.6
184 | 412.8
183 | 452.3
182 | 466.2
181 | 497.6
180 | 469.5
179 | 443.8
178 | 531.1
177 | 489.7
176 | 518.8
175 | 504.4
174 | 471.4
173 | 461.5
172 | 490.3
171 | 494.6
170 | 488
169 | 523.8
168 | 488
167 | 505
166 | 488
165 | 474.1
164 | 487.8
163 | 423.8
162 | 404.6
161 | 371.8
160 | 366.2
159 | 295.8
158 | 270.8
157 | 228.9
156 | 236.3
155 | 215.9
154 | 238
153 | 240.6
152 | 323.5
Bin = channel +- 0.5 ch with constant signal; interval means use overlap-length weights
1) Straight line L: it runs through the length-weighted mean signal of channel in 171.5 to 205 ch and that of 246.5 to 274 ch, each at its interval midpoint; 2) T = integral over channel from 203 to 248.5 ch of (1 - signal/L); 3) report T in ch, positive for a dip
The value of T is -2.4 ch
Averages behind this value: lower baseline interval 512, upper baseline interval 430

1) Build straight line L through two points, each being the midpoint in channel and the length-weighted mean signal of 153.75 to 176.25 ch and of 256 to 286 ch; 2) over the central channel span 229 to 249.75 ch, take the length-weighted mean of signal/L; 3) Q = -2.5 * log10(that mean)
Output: 0.08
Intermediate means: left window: 411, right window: 472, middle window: 420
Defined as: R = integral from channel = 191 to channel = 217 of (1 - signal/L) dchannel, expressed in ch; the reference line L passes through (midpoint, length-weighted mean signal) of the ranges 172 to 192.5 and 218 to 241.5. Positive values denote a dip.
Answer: -4.5 ch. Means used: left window 477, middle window 564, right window 484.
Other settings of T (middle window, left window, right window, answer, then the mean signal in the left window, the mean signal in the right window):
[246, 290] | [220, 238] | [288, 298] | 4.4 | 494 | 534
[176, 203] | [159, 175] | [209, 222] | -0.3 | 459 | 561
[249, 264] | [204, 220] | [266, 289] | 2.7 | 561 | 500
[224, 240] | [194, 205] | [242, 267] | 0.2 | 565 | 419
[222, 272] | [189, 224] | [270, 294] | 8.9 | 557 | 519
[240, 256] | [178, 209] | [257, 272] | 2.3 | 520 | 444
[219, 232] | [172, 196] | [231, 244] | -2.5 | 492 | 422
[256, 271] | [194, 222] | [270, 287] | 2.0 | 560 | 499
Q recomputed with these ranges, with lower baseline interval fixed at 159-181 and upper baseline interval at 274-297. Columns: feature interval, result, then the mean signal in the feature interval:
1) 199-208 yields -0.15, 560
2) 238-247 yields 0.26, 396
